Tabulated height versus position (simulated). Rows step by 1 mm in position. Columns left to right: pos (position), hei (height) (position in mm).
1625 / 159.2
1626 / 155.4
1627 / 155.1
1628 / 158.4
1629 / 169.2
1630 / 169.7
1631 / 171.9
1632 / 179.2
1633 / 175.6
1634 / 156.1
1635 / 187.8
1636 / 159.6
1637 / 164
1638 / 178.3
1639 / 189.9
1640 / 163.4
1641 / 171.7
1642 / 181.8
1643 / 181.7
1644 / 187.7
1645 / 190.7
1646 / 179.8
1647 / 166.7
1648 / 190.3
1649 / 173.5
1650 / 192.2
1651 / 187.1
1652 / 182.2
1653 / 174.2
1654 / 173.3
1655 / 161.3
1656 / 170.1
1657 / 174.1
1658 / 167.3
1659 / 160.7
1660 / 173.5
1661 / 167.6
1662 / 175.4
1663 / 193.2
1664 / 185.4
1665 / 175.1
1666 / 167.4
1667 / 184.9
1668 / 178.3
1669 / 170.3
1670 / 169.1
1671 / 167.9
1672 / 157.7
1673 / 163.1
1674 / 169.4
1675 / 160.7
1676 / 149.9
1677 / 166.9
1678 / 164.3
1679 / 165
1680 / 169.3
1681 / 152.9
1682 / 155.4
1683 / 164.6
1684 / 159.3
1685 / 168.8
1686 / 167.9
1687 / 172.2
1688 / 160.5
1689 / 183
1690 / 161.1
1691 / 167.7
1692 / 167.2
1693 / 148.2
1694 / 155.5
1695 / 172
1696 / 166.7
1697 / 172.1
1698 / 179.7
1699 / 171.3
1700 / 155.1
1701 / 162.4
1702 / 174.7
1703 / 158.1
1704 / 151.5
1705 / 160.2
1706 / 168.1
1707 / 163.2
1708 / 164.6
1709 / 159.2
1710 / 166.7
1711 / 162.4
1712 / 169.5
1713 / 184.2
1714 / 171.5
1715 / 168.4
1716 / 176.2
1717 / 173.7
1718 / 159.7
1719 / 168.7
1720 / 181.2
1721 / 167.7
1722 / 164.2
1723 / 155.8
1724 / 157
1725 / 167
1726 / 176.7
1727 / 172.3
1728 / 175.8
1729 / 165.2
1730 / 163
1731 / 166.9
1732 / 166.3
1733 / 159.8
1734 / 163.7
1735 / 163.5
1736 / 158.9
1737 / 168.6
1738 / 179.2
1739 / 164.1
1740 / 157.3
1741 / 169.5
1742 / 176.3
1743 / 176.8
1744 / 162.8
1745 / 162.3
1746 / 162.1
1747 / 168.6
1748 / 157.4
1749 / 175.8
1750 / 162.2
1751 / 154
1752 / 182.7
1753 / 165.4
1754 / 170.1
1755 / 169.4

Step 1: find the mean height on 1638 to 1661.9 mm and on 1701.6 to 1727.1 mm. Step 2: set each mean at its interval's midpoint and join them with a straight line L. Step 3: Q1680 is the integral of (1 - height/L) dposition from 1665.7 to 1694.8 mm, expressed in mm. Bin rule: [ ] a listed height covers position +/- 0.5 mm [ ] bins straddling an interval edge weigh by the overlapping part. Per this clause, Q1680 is 1.2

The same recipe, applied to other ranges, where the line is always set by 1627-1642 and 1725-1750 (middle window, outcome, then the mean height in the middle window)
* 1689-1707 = 0.4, 165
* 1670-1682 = 0.5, 162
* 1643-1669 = -1.1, 177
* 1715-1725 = 0.0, 167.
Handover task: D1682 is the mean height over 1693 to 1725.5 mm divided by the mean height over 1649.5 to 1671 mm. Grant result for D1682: 0.9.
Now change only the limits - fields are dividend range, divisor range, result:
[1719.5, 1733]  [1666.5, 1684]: 1.01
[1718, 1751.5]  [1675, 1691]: 1.01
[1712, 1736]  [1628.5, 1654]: 0.95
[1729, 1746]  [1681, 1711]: 1.01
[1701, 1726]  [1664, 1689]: 1.00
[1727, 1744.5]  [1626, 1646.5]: 0.97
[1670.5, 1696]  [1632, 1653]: 0.92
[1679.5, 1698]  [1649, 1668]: 0.94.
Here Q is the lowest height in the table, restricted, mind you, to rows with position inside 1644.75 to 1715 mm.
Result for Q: 148.2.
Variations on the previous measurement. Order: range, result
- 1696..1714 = 151.5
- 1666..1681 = 149.9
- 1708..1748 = 155.8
